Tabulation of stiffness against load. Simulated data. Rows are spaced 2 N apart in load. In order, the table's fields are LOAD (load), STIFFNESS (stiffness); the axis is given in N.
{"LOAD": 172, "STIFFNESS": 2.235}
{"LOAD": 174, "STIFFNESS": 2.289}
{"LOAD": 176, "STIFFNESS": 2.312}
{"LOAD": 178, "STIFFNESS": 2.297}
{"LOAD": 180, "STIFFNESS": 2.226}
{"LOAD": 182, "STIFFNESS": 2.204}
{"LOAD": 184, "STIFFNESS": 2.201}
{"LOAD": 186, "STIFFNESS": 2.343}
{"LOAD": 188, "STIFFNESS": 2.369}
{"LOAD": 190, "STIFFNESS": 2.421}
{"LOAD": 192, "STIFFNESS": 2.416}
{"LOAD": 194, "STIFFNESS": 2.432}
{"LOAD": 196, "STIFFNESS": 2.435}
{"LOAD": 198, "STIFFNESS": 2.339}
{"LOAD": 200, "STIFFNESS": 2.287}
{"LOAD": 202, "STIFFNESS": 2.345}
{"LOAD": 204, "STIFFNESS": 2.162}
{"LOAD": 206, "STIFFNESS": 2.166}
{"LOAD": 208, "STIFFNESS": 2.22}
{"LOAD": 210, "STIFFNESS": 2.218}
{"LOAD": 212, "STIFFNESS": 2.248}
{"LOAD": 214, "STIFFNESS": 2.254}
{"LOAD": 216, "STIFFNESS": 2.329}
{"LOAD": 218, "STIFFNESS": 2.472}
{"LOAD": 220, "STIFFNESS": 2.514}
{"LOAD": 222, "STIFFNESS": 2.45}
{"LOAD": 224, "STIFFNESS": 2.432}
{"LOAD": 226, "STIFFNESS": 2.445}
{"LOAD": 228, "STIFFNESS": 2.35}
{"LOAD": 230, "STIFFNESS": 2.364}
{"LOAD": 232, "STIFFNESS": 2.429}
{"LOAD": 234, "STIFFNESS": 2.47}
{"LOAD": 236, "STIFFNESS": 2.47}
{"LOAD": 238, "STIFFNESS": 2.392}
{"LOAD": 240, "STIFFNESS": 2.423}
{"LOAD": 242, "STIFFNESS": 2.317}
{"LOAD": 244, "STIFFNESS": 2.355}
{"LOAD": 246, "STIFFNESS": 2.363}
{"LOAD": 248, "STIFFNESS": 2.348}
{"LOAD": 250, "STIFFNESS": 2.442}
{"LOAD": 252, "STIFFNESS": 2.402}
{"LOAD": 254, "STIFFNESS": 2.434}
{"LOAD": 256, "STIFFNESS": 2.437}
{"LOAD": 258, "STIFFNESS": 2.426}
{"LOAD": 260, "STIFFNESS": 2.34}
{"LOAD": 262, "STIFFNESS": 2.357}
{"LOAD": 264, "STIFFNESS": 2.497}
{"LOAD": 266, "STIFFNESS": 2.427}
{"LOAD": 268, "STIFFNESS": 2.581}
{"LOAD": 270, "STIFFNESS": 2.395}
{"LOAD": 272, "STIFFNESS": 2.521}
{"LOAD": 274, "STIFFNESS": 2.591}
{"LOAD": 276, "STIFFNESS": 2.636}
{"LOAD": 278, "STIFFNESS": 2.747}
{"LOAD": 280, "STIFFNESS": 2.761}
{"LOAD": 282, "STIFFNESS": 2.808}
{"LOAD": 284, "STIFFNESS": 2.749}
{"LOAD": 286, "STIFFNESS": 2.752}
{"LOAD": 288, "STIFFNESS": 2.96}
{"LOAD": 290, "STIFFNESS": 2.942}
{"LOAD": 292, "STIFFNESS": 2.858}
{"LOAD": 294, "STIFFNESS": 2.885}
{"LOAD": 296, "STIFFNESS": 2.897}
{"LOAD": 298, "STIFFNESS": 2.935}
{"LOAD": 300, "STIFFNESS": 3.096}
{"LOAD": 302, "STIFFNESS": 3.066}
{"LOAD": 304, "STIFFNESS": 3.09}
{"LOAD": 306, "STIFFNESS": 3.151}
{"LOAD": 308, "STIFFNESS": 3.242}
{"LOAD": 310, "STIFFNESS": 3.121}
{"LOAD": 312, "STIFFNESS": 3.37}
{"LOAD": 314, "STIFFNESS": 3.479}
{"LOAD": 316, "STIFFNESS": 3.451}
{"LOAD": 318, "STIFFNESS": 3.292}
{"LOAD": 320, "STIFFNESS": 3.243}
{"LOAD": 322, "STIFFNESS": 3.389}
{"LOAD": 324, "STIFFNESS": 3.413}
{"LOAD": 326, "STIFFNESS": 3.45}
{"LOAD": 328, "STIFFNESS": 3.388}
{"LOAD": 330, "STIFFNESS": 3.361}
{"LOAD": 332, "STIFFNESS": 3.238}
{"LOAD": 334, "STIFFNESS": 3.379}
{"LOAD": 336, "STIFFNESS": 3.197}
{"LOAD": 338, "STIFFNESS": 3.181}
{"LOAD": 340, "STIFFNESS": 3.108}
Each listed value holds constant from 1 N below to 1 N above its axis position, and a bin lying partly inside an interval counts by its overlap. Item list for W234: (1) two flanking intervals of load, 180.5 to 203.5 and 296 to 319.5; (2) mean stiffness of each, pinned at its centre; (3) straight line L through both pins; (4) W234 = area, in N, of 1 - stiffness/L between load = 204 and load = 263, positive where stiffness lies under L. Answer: 6.0 N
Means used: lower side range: 2.34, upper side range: 3.2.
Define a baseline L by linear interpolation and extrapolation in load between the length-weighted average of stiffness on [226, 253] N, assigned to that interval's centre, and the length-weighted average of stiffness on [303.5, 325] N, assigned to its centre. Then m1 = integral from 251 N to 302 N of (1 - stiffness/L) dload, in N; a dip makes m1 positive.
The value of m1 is 3.2 N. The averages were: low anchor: 2.4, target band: 2.67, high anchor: 3.3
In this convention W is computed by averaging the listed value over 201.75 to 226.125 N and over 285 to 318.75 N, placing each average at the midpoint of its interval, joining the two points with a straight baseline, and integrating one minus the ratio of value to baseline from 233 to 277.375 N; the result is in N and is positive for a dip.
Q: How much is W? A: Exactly 4.0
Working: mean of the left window 2.32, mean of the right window 3.09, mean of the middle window 2.44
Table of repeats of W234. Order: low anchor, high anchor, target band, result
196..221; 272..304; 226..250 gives 1.0 N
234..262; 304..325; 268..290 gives 1.0 N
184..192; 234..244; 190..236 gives 0.5 N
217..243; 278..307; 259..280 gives 1.7 N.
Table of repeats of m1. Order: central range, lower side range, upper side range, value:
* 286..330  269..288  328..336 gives -2.0 N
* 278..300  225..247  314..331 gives 1.0 N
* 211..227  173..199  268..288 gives 0.4 N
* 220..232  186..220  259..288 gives 0.0 N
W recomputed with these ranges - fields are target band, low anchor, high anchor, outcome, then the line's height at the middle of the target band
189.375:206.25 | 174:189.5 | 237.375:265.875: -0.2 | 2.31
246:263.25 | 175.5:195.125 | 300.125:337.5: 2.6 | 2.82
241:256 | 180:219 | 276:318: 1.6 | 2.66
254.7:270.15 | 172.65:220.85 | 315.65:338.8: 2.1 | 2.82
